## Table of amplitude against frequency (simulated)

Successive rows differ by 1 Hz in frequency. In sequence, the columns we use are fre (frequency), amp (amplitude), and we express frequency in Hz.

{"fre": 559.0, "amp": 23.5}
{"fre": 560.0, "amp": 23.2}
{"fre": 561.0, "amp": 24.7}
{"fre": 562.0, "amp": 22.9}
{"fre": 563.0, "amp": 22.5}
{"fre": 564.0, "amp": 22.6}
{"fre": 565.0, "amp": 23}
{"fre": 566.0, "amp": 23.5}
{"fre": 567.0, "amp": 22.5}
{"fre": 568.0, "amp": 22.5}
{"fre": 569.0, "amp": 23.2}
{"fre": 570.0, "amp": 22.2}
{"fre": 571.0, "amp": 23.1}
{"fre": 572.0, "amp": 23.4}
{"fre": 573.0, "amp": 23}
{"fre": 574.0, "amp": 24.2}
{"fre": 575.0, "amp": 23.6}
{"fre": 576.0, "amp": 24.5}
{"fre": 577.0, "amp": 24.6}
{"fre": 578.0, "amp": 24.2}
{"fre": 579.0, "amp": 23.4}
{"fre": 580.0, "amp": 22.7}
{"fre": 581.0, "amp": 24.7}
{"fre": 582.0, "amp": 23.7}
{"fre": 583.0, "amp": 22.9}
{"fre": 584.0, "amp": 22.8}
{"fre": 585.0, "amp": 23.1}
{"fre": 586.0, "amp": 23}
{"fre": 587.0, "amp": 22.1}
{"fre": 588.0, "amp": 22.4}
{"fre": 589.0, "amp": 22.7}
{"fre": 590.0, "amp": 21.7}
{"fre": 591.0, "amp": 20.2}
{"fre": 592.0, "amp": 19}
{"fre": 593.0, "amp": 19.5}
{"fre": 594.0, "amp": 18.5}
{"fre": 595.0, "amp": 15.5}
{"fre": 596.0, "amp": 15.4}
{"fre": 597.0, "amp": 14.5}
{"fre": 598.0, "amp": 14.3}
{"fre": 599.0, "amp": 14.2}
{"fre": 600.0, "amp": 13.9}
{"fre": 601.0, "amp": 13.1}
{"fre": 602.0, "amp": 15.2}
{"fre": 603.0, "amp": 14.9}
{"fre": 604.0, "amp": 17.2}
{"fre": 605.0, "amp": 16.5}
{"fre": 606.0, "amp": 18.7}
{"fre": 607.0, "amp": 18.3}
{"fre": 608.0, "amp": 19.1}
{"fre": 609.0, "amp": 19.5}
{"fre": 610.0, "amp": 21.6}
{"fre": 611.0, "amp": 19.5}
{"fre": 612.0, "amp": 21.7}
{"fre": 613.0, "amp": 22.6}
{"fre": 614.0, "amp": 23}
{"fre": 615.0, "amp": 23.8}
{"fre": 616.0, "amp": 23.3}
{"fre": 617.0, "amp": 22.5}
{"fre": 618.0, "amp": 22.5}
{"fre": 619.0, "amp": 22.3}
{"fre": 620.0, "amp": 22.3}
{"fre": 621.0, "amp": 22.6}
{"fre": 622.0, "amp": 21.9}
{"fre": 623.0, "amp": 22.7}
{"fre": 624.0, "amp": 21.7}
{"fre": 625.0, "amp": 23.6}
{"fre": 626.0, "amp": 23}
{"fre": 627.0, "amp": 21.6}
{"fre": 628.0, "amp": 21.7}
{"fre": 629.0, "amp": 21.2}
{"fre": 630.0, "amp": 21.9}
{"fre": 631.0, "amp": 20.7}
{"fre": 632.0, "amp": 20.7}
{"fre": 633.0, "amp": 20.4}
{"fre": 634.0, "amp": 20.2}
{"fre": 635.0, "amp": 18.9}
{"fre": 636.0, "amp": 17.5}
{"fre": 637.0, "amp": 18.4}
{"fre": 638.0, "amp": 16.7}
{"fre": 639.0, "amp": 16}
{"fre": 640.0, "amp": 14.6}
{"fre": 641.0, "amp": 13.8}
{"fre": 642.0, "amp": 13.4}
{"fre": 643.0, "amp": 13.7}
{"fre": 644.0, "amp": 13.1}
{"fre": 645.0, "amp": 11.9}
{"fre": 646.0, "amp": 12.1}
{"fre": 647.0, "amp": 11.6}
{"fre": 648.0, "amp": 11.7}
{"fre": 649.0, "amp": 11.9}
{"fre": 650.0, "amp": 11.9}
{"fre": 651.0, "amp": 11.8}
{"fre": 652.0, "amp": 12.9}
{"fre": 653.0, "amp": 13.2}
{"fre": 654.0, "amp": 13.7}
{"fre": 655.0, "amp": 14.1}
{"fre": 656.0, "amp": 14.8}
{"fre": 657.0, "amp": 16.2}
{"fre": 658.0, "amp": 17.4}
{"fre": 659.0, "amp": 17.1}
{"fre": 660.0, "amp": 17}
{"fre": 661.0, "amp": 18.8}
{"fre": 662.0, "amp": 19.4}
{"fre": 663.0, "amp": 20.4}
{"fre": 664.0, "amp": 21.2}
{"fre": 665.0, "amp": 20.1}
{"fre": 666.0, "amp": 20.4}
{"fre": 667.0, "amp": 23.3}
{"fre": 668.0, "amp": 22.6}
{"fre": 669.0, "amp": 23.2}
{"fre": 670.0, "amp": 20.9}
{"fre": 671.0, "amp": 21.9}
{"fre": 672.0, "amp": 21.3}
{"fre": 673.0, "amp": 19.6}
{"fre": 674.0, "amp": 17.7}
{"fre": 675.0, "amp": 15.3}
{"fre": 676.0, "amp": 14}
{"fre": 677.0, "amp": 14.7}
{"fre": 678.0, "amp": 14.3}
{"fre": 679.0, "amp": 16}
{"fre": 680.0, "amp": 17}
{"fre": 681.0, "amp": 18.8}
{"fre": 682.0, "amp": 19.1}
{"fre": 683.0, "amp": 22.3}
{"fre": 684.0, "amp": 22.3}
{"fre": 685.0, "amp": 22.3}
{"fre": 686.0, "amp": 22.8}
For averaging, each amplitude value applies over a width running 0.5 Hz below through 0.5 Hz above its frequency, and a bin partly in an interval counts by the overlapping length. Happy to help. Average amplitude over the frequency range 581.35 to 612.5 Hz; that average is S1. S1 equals 18.9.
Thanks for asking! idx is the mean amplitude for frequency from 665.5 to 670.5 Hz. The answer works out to 22.1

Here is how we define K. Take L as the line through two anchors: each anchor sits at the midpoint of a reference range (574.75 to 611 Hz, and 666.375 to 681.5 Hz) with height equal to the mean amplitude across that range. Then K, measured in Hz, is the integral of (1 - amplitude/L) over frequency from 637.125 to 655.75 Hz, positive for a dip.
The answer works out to 5.6 Hz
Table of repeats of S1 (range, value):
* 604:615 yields 20.1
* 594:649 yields 18.3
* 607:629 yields 21.9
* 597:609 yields 16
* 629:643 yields 17.9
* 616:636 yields 21.6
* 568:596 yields 22.2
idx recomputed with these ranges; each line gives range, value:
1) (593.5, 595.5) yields 17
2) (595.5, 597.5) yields 14.9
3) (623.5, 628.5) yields 22.3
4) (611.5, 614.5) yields 22.4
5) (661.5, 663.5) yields 19.9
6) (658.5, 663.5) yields 18.5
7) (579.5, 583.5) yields 23.5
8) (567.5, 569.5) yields 22.9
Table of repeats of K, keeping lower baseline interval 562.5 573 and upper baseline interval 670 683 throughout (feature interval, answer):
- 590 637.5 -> 2.3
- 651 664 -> 1.7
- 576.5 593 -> -0.4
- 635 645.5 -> 2.4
